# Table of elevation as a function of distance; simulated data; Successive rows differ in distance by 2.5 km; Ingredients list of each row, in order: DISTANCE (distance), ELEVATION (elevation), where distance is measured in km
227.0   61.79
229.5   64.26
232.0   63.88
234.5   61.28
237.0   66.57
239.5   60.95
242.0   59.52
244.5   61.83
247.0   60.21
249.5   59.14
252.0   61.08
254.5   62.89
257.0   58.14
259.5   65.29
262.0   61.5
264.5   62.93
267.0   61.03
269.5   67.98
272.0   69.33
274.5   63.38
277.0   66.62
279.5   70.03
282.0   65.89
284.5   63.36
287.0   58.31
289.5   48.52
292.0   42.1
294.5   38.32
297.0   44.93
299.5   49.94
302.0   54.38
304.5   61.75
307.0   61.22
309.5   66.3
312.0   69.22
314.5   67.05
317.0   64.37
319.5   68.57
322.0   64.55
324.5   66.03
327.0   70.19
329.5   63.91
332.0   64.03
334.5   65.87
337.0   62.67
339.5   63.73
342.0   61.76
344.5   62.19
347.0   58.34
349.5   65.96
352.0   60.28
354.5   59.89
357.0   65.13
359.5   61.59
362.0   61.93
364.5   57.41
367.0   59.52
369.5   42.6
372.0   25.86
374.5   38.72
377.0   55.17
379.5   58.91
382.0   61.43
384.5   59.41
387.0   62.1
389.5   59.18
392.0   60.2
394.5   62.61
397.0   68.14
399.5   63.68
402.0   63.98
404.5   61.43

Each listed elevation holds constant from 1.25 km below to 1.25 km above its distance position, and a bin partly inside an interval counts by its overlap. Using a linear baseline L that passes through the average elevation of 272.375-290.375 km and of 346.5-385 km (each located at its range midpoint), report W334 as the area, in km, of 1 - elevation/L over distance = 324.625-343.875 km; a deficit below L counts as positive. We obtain -2.05 km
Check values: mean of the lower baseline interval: 62.9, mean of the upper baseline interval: 55.6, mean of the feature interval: 64.6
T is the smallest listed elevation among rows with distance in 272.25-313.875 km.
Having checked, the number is 38.32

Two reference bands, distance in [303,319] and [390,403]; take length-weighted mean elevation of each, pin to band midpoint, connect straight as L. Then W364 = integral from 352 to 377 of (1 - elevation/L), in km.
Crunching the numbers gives 4.3 km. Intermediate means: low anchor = 65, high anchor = 63.5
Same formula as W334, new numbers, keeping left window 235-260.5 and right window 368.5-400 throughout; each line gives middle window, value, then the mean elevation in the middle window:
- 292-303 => 2.4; 46.2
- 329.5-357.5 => -2.8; 62.7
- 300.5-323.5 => -2.2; 64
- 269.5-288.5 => -1.6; 65.2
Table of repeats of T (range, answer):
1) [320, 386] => 25.86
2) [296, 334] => 44.93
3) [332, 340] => 62.67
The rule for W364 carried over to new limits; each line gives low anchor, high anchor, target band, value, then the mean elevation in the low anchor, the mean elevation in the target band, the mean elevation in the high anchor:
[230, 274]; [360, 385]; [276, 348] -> -4.5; 62.6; 60.8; 52.2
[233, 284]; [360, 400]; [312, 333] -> -2.4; 63.3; 66.3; 56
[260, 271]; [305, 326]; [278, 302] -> 4.1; 63.6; 53.7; 65.8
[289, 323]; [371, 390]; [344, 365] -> -2.8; 57.4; 61.5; 52.7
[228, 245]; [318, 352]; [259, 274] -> -0.3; 62.6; 64.6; 64.3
